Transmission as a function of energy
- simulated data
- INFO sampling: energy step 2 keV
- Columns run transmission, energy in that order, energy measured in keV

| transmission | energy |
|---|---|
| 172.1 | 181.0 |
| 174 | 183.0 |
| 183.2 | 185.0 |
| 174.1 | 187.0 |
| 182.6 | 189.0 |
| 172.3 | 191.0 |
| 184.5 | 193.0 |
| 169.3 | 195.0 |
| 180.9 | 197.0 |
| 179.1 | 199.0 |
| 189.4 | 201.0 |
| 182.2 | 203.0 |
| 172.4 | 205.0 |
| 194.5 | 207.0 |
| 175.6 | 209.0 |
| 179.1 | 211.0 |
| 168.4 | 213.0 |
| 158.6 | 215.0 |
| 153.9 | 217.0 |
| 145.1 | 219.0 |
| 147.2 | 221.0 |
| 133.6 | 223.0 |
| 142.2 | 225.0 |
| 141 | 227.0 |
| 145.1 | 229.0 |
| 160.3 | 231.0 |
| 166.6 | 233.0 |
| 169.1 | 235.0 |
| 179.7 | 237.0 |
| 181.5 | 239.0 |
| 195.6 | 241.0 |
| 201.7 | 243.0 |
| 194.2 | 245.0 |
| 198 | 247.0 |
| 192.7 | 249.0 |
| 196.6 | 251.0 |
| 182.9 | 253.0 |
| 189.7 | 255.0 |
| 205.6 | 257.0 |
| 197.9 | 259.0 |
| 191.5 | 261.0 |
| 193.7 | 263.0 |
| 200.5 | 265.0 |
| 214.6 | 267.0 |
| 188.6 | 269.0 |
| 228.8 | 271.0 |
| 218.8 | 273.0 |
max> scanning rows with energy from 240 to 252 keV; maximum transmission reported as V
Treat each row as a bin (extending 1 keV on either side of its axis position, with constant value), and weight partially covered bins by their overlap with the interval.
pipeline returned 201.7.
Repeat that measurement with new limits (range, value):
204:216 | 194.5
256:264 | 205.6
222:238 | 179.7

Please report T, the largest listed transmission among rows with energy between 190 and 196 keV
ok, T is 184.5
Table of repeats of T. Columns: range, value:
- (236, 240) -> 181.5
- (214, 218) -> 158.6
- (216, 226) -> 153.9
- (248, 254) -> 196.6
